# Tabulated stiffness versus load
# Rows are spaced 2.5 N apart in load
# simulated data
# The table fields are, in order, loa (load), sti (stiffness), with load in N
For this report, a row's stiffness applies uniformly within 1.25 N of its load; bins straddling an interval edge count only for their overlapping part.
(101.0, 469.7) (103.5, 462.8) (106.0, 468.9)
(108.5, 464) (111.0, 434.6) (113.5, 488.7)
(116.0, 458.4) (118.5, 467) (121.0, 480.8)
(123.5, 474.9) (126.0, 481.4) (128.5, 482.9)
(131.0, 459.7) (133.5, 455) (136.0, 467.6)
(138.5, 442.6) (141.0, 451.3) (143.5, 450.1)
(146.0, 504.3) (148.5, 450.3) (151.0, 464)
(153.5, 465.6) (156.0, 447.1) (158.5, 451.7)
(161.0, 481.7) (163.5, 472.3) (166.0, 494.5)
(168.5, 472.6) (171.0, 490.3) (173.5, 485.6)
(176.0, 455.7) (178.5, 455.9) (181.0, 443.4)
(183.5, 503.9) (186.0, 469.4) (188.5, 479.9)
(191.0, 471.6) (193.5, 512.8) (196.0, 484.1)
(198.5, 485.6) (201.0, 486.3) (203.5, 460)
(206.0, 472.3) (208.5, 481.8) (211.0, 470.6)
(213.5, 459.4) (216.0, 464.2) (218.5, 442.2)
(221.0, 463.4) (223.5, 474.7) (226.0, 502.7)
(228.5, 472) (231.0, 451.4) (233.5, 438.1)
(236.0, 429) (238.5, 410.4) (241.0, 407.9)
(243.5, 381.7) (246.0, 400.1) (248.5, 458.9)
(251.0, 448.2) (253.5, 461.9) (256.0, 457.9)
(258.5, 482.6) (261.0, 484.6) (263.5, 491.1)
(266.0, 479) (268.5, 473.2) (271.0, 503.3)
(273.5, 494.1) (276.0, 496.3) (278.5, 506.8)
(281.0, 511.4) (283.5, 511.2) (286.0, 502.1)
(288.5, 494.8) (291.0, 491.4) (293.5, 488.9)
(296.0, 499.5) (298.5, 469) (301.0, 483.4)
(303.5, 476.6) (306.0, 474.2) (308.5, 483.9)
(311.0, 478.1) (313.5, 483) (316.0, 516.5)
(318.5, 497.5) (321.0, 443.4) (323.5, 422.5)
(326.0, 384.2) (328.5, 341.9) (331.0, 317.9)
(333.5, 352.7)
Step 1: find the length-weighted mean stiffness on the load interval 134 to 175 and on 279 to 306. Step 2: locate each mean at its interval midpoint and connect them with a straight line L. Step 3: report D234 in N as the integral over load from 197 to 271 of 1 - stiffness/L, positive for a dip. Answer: 3.50 N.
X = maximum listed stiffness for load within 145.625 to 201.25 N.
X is 512.8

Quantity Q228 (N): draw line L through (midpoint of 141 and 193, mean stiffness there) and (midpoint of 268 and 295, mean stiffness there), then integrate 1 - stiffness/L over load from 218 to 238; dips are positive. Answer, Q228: 1.1 N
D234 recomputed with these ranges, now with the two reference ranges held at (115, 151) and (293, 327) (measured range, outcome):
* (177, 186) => 0.0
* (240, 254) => 1.3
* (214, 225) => 0.2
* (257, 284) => -1.3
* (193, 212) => -0.5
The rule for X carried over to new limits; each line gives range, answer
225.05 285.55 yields 511.4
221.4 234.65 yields 502.7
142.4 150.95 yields 504.3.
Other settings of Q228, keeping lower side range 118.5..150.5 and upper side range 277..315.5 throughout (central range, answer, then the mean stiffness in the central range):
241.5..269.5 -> 1.7 N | 455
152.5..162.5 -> 0.2 N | 462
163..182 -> 0.0 N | 472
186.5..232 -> 0.3 N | 474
